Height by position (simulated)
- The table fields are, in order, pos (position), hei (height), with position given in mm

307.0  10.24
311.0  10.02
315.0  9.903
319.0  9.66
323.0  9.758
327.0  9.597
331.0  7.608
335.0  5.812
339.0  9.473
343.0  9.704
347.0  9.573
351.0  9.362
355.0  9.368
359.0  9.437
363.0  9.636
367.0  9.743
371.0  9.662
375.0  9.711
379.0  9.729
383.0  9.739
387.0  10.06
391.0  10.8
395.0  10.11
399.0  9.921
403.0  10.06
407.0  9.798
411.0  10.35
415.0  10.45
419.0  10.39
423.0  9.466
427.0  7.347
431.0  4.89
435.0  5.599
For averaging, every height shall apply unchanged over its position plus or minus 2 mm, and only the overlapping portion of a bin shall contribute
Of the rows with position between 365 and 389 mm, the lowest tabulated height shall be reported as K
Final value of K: 9.662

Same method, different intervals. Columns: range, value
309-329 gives 9.597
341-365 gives 9.362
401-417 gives 9.798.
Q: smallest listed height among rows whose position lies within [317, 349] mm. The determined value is 5.812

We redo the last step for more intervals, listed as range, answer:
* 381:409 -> 9.739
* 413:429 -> 7.347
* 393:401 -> 9.921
